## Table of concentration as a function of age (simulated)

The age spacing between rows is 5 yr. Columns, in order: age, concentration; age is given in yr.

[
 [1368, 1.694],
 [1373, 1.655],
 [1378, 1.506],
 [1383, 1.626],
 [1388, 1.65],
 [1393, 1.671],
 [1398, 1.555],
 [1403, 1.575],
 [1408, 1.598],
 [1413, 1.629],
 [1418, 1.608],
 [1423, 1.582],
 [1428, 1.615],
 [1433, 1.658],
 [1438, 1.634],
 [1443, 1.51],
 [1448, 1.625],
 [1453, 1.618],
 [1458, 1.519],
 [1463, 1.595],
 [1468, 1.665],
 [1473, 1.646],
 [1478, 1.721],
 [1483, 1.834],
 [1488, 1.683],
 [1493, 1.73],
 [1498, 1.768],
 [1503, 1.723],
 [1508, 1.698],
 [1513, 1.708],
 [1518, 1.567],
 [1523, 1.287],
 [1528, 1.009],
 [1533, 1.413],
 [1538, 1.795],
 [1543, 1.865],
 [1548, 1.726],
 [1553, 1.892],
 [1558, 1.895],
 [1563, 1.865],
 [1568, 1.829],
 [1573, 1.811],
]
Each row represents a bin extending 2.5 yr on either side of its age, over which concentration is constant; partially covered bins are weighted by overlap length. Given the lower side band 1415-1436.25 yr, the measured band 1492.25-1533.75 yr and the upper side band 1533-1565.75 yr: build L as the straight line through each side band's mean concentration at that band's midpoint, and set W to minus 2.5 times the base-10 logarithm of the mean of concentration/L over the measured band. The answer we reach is 0.14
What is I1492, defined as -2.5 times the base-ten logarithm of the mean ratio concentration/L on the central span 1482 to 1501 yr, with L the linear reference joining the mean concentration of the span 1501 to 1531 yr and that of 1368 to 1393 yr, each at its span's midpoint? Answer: -0.15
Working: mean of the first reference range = 1.62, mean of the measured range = 1.75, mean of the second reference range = 1.49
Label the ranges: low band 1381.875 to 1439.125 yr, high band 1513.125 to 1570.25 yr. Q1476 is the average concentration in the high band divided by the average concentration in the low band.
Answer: 1.02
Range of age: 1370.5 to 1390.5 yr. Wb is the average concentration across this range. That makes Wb 1.61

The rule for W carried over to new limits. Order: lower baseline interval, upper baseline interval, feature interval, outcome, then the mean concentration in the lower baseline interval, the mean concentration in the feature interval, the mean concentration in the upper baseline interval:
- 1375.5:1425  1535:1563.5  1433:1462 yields 0.056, 1.6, 1.59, 1.83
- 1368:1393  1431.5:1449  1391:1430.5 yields 0.007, 1.62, 1.6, 1.6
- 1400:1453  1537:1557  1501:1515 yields 0.028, 1.6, 1.71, 1.83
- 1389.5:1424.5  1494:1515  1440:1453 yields 0.050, 1.6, 1.58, 1.73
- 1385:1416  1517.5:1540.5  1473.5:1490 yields -0.174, 1.61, 1.74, 1.4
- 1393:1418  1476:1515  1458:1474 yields 0.048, 1.6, 1.62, 1.73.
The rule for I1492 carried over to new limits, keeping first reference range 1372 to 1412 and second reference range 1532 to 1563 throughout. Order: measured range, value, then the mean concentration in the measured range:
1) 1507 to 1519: 0.05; 1.66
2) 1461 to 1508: 0.00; 1.71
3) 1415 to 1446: 0.03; 1.6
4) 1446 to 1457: 0.04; 1.61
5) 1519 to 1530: 0.41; 1.21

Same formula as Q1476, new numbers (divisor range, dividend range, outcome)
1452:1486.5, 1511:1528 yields 0.87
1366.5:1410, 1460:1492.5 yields 1.05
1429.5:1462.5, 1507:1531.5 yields 0.90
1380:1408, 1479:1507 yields 1.08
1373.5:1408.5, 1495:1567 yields 1.04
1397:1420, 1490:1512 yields 1.08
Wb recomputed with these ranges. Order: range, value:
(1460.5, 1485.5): 1.69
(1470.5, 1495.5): 1.72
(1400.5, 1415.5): 1.6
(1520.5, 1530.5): 1.15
